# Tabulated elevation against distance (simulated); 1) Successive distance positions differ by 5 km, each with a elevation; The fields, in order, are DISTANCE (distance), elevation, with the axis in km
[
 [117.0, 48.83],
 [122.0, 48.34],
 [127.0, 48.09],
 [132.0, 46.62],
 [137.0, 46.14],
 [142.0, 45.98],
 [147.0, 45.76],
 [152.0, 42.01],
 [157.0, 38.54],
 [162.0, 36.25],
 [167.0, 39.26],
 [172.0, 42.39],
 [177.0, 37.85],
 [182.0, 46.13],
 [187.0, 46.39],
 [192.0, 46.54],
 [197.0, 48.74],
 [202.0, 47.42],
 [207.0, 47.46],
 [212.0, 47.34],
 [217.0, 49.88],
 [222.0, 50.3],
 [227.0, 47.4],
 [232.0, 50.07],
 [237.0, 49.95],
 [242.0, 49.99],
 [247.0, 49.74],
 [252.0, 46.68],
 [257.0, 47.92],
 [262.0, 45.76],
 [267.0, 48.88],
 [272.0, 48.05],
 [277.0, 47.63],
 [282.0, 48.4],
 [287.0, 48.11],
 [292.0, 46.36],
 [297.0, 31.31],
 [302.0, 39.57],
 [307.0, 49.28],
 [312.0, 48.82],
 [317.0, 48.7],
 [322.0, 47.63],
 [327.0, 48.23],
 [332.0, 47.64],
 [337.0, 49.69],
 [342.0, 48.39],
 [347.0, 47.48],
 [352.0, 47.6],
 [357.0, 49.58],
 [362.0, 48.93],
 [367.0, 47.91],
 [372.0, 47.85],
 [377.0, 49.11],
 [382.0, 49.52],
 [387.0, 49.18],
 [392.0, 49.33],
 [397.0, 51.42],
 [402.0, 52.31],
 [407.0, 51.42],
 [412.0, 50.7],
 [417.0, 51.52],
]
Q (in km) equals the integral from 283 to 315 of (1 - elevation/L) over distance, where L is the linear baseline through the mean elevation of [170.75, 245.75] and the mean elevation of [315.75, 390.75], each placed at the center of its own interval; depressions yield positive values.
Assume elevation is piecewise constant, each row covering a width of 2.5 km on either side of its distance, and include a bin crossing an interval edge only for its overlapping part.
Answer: 2.6 km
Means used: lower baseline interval 47.3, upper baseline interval 48.5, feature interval 44.2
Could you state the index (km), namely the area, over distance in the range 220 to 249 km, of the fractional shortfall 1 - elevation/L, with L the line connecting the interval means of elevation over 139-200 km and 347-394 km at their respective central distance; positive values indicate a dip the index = -3.03 km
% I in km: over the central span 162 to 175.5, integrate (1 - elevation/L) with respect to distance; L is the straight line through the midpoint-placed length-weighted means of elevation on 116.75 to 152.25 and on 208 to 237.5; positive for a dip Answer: 2.21 km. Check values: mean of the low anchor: 46.6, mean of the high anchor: 49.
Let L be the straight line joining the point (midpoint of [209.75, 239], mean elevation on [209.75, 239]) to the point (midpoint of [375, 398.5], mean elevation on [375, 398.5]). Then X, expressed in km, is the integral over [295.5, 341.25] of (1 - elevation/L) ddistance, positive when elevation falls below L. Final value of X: 3.1 km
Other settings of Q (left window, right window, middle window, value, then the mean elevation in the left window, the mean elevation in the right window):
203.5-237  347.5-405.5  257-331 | 4.2 km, 48.8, 49.3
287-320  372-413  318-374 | -1.4 km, 44.4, 50.2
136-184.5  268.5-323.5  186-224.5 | -4.3 km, 41.9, 45.8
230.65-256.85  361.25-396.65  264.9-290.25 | 0.5 km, 49.1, 49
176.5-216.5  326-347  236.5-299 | 0.8 km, 46.6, 48.4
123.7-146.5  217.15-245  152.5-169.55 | 3.2 km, 46.7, 49.6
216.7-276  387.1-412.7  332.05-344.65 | 0.3 km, 48.6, 50.9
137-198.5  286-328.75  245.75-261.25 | -1.2 km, 43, 45.2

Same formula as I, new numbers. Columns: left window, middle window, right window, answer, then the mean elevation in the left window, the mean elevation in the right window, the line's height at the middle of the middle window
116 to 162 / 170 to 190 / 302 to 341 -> 1.0 km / 45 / 48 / 45.7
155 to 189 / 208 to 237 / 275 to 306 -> -4.7 km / 40.9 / 43.8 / 42.1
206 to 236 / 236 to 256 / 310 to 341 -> -0.1 km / 48.9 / 48.4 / 48.8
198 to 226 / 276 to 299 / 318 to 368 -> 1.9 km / 48.4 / 48.3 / 48.4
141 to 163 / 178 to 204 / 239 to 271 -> -1.3 km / 41.8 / 48.2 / 44.2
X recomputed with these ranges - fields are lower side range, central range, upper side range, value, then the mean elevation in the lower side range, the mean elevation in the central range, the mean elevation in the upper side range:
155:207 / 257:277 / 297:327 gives -1.3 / 43.2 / 47.6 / 45.6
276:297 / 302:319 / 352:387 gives -0.4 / 45.7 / 47.6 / 48.8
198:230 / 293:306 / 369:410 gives 2.9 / 48.3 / 38.3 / 50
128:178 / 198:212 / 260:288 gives -0.9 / 42.4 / 47.6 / 47.8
